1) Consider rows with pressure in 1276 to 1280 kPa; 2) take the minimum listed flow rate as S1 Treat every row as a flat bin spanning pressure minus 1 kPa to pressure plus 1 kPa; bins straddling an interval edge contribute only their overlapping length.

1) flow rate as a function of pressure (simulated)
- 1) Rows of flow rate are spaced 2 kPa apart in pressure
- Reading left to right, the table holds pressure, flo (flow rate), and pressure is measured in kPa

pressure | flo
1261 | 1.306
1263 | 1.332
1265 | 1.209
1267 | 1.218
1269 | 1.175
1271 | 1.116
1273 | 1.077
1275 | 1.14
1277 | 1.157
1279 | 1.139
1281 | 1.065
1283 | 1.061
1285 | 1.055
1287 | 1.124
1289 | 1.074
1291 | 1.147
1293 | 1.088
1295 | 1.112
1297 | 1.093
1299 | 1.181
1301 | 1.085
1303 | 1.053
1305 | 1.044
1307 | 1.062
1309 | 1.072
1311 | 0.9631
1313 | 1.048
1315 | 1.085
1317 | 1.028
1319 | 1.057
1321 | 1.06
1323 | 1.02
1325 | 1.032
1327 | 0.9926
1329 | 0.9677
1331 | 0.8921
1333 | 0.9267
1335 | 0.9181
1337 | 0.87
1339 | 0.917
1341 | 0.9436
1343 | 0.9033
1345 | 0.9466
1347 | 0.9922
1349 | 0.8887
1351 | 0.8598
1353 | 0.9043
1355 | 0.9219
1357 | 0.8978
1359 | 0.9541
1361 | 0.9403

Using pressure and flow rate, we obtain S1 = 1.139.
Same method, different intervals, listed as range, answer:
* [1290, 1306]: 1.044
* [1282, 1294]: 1.055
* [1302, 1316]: 0.9631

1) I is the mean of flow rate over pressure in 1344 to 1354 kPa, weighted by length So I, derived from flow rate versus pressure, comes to 0.918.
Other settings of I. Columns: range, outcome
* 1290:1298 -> 1.11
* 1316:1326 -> 1.04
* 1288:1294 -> 1.1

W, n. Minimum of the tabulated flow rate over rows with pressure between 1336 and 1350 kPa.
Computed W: 0.87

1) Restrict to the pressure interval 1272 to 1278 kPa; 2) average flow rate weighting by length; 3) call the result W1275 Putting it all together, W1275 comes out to 1.12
